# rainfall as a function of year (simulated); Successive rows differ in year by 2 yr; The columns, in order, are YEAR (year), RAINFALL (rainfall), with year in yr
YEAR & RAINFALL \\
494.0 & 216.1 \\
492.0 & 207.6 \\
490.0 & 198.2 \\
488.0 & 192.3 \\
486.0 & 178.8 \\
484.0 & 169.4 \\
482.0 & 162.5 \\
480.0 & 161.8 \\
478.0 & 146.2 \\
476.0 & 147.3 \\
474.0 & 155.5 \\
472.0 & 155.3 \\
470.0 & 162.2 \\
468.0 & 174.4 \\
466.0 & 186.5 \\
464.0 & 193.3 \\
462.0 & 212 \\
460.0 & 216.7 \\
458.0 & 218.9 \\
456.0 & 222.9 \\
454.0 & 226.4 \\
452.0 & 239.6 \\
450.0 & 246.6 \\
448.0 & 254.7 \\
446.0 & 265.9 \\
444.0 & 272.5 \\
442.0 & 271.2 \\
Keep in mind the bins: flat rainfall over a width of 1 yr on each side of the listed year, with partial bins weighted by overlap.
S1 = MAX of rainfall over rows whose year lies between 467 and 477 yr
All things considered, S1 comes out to 174.4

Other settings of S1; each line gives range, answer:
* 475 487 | 178.8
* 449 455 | 246.6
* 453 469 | 226.4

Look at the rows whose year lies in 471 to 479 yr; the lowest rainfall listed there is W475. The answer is 146.2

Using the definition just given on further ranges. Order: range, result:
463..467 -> 186.5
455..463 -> 212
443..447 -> 265.9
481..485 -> 162.5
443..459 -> 218.9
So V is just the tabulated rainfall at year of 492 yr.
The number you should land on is 207.6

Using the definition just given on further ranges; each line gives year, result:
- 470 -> 162.2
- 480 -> 161.8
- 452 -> 239.6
